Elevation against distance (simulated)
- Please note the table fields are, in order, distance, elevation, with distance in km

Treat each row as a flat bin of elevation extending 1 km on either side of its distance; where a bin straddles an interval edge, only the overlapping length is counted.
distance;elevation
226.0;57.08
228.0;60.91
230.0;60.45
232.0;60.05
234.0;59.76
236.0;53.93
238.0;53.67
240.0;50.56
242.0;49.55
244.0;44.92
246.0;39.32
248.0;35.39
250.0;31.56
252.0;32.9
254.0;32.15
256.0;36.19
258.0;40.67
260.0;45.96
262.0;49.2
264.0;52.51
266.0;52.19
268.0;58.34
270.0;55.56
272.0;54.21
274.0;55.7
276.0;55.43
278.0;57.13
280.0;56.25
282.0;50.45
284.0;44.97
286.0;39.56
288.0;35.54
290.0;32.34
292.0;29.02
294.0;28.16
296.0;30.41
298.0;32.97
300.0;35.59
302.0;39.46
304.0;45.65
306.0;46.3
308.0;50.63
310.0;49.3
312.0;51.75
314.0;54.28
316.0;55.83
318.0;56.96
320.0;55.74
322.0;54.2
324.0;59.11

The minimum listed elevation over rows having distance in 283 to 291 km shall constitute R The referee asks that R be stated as 32.34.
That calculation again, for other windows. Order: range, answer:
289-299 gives 28.16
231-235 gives 59.76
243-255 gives 31.56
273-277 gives 55.43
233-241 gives 50.56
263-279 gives 52.19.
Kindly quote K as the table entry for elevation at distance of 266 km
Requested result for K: 52.19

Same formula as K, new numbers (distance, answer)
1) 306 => 46.3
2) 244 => 44.92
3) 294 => 28.16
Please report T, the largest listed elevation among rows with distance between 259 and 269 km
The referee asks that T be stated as 58.34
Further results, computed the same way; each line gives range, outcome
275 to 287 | 57.13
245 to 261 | 45.96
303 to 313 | 51.75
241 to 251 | 49.55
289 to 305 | 45.65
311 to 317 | 55.83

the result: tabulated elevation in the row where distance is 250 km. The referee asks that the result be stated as 31.56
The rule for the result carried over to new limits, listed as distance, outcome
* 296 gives 30.41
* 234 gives 59.76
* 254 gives 32.15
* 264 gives 52.51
